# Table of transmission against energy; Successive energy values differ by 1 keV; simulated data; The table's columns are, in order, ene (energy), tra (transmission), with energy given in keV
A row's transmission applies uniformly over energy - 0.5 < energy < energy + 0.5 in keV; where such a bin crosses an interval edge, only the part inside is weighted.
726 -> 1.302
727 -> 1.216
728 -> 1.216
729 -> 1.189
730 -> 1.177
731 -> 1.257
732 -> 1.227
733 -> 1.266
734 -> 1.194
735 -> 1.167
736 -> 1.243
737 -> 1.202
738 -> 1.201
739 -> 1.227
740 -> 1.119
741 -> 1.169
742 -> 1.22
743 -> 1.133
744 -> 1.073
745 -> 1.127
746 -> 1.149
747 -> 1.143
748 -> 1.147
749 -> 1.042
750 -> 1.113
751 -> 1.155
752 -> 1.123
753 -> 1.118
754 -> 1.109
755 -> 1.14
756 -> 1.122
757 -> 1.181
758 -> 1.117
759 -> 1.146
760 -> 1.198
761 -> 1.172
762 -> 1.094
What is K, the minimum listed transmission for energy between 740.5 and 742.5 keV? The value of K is 1.169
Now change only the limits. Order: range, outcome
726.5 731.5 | 1.177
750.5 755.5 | 1.109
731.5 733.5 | 1.227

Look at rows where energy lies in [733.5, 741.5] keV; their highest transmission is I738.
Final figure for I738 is 1.243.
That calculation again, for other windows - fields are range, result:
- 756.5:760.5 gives 1.198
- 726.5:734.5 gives 1.266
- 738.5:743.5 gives 1.227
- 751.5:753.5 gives 1.123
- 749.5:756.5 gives 1.155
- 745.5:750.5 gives 1.149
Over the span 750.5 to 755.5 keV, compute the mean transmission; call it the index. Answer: 1.13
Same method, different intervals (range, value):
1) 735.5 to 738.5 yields 1.22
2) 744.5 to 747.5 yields 1.14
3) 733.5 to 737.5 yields 1.2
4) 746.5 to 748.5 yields 1.15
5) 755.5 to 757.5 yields 1.15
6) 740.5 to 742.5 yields 1.19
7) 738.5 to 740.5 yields 1.17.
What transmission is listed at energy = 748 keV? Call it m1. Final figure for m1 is 1.147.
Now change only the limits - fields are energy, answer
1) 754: 1.109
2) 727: 1.216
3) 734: 1.194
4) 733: 1.266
